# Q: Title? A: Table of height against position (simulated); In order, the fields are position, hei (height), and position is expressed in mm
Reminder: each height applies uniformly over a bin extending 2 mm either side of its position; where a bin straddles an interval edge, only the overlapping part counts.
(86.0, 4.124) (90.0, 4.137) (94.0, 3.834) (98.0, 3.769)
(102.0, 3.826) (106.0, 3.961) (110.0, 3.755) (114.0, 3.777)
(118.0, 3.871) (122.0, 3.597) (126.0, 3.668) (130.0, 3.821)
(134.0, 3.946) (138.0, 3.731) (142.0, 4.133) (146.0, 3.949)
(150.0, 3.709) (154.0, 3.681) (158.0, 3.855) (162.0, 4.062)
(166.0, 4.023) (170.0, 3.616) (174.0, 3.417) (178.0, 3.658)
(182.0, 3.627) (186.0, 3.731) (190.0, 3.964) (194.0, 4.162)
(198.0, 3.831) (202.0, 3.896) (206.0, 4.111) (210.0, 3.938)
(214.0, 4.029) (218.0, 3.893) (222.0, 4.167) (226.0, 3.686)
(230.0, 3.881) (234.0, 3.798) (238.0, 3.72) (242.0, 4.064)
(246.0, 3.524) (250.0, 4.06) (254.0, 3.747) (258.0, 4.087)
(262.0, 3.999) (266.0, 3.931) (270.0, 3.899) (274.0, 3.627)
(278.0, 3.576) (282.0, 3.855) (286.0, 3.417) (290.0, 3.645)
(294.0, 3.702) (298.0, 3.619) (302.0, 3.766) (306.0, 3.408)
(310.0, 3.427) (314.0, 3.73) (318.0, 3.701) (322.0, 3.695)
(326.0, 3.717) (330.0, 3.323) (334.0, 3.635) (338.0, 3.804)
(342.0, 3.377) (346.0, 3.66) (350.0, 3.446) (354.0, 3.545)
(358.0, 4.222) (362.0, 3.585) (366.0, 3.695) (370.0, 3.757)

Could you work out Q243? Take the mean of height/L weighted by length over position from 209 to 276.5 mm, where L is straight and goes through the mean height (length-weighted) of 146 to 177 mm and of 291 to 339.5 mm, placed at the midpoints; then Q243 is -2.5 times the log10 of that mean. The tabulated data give -0.05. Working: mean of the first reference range 3.77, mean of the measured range 3.88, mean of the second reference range 3.63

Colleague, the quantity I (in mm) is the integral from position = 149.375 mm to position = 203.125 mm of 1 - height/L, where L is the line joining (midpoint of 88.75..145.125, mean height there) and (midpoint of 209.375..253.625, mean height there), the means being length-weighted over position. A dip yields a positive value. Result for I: 0.83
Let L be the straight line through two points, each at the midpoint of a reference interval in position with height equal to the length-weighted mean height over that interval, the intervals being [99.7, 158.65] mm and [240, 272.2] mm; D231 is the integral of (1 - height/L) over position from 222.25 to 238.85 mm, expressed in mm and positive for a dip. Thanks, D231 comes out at 0.33 mm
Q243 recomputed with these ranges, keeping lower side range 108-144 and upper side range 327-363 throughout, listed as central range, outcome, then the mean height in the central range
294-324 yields 0.01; 3.63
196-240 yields -0.05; 3.9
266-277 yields -0.03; 3.78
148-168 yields -0.02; 3.87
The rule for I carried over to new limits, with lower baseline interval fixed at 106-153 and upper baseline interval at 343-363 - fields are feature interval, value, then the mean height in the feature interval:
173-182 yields 0.52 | 3.57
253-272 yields -1.05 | 3.94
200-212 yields -0.67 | 3.98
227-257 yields -0.66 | 3.83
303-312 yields 0.61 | 3.46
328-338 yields 0.40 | 3.54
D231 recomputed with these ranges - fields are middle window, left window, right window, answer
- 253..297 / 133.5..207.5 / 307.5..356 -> -1.1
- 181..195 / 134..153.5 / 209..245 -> 0.1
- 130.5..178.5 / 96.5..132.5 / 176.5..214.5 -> 0.2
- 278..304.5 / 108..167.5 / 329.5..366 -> 0.3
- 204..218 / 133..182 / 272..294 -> -1.0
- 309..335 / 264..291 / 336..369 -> 0.5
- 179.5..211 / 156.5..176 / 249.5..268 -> -0.5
